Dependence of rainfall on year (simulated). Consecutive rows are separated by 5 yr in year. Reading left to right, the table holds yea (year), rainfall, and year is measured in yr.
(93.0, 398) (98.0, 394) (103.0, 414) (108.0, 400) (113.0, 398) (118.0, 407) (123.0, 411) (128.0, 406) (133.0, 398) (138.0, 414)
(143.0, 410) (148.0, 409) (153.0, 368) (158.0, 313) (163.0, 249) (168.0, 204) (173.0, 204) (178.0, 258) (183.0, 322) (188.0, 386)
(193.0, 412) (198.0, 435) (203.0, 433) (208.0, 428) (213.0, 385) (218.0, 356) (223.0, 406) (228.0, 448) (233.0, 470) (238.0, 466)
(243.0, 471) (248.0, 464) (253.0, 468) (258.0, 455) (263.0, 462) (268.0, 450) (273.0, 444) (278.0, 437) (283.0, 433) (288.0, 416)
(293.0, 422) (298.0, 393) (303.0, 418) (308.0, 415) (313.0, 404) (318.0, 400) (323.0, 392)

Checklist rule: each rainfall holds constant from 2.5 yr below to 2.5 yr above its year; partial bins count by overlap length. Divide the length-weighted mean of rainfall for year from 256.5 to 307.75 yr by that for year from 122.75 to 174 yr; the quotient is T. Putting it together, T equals 1.3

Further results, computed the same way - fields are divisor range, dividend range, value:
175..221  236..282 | 1.21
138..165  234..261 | 1.30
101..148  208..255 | 1.07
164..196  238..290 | 1.52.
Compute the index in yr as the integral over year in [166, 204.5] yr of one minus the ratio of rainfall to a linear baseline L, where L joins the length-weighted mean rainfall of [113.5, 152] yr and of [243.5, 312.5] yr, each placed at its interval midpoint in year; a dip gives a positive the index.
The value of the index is 8.0 yr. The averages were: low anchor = 406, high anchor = 437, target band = 331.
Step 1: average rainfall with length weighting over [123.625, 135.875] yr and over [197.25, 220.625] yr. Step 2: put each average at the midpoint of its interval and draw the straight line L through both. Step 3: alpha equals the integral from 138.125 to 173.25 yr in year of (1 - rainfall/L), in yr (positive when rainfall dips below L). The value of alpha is 7.1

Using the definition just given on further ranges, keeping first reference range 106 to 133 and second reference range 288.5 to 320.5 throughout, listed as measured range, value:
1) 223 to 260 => -4.7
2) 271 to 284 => -1.0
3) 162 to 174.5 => 5.8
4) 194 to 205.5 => -0.7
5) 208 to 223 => 0.8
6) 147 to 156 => 0.5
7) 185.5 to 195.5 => 0.2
